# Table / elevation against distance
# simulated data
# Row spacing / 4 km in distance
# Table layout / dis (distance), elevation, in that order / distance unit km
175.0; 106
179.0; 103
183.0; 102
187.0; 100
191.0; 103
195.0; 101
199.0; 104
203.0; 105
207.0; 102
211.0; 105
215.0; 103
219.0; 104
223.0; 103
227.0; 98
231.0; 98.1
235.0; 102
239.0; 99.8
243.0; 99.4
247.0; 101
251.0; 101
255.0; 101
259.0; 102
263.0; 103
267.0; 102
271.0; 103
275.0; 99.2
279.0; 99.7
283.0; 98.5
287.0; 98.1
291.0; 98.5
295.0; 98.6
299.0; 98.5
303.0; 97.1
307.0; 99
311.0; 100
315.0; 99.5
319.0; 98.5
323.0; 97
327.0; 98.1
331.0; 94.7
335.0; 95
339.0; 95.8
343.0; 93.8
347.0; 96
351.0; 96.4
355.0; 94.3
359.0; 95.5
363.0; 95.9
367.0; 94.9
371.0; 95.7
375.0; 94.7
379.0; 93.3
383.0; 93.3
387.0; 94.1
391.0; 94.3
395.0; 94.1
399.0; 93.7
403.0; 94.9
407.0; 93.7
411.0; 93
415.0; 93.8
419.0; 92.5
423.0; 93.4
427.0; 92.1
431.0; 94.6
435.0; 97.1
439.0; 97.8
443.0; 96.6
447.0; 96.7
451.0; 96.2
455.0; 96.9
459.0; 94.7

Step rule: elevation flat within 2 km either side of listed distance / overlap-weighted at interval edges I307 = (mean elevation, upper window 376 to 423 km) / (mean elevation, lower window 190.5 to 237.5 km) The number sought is 0.9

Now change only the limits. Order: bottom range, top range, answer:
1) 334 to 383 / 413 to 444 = 1.00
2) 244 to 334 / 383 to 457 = 0.95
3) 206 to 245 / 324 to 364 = 0.94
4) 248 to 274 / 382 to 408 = 0.92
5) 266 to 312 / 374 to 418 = 0.95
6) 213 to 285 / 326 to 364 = 0.95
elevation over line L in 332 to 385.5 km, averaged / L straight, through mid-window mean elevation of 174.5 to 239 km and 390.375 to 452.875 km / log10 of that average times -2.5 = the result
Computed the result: 0.02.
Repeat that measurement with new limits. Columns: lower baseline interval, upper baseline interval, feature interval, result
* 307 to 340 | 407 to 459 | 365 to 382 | 0.02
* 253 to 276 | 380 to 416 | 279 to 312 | 0.02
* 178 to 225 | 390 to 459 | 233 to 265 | 0.00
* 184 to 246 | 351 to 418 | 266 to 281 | -0.02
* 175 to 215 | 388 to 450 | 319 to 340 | 0.02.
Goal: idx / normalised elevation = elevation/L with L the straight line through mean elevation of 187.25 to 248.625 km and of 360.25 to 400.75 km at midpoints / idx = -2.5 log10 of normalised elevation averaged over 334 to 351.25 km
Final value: 0.01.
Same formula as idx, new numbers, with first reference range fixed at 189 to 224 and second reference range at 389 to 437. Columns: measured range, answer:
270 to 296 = 0.007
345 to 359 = 0.013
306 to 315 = -0.010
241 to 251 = 0.013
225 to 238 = 0.030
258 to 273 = -0.020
